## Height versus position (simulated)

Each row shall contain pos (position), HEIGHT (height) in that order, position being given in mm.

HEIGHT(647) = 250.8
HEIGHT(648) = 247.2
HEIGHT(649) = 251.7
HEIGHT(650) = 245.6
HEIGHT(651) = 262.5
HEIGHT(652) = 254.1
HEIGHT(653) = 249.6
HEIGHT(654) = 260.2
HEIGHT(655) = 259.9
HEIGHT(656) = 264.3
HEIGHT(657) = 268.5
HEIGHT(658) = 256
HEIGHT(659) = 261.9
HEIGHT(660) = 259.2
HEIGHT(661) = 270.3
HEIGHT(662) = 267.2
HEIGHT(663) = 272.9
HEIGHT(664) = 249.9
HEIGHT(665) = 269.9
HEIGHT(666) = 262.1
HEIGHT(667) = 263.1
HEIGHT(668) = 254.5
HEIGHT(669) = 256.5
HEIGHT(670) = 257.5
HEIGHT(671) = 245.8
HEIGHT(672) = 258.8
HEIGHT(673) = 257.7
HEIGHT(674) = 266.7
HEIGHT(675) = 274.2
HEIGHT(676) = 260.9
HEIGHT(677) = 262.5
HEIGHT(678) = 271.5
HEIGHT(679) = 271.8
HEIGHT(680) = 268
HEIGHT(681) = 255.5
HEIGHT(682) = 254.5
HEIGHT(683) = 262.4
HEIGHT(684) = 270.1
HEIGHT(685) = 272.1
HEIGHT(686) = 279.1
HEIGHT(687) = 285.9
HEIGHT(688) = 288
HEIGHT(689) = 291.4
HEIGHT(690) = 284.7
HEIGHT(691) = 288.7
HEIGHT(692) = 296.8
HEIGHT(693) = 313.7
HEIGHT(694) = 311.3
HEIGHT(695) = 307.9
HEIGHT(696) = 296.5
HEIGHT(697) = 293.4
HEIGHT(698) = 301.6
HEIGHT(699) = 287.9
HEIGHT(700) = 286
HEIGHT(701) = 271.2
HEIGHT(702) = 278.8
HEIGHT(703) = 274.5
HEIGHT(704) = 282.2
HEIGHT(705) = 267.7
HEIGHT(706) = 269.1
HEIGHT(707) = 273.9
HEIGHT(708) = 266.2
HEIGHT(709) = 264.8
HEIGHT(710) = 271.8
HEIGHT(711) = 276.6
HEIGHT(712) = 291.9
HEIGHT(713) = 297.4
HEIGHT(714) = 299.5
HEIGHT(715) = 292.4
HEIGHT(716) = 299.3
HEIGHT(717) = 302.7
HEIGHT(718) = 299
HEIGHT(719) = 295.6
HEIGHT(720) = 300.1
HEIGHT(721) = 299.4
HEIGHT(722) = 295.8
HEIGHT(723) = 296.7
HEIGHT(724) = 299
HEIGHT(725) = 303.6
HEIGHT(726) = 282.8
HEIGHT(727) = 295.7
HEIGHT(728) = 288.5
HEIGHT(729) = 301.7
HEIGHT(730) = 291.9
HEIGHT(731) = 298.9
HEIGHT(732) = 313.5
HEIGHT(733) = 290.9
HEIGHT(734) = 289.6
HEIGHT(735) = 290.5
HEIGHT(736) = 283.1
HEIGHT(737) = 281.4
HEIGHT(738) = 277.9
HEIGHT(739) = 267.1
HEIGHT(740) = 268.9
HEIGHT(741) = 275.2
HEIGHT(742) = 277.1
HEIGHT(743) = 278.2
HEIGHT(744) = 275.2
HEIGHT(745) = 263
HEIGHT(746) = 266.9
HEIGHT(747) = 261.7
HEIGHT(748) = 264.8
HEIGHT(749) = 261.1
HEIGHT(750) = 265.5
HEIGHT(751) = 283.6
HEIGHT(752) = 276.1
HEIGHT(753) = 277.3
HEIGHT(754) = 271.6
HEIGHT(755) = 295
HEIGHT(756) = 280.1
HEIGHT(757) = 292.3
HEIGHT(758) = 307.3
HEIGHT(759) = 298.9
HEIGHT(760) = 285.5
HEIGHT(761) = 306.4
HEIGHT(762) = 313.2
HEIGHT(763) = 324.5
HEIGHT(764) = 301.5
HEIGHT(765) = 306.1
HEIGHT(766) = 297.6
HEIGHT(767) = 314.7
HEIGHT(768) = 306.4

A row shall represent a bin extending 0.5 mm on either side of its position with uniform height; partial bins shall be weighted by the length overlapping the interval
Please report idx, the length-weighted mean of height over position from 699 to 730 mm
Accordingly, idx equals 288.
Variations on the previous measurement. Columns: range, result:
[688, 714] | 286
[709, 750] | 286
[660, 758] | 280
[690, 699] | 300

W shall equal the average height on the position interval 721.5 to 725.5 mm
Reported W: 299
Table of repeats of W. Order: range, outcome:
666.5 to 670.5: 258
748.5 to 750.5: 263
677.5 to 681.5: 267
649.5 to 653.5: 253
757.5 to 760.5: 297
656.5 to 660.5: 261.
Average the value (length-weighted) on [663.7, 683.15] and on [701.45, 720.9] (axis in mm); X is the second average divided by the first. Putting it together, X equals 1.09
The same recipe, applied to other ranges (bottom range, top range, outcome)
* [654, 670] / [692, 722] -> 1.10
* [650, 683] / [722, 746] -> 1.10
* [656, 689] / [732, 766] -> 1.07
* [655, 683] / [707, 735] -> 1.12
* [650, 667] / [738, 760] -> 1.06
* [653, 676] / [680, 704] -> 1.09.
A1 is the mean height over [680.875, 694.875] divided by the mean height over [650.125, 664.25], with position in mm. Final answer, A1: 1.1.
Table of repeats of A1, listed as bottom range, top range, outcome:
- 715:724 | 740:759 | 0.93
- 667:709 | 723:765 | 1.04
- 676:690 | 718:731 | 1.09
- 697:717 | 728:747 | 1.00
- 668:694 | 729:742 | 1.05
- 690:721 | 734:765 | 0.98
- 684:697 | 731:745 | 0.97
